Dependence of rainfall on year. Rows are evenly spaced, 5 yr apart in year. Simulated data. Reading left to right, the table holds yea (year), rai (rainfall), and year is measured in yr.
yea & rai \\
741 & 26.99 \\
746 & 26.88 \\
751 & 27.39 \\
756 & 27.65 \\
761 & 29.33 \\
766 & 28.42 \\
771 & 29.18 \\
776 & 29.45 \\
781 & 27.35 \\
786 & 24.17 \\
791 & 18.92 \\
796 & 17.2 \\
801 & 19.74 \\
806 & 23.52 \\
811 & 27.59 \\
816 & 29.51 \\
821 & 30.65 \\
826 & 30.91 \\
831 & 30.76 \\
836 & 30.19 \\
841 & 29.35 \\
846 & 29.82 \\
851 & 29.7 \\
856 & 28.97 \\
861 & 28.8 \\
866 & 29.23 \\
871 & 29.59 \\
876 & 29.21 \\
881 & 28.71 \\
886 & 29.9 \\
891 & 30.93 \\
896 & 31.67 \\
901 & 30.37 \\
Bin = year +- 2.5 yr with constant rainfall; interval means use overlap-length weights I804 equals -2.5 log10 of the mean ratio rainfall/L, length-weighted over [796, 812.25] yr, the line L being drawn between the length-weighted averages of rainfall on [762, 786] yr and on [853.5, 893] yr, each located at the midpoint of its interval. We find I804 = 0.27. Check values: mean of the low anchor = 28.2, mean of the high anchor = 29.4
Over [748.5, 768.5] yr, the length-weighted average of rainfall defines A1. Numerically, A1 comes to 28.2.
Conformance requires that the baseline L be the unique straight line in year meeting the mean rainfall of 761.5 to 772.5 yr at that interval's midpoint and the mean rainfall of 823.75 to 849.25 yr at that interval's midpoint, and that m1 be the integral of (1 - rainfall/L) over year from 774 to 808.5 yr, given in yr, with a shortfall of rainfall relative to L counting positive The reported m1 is 7.6 yr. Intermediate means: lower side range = 28.9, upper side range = 30.2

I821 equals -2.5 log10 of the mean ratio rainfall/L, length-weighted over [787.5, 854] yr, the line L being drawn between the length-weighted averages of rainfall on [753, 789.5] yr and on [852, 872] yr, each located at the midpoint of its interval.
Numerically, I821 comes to 0.07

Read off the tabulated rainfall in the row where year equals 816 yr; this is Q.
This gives 29.51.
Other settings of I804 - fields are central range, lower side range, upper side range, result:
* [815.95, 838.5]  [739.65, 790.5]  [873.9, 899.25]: -0.064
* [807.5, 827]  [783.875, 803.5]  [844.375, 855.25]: -0.214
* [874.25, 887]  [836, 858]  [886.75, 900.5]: 0.050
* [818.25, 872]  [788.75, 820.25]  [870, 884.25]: -0.130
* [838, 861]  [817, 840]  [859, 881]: 0.015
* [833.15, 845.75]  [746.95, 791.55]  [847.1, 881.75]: -0.041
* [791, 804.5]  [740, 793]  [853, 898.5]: 0.415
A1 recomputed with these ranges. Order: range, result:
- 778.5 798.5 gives 21.9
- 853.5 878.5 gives 29.2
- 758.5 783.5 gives 28.7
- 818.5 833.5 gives 30.8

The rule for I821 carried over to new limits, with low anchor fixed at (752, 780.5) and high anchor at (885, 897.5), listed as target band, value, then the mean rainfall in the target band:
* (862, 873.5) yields 0.04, 29.3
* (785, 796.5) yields 0.40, 20.1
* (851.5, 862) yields 0.04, 29.1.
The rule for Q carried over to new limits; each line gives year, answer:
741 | 26.99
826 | 30.91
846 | 29.82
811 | 27.59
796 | 17.2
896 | 31.67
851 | 29.7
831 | 30.76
